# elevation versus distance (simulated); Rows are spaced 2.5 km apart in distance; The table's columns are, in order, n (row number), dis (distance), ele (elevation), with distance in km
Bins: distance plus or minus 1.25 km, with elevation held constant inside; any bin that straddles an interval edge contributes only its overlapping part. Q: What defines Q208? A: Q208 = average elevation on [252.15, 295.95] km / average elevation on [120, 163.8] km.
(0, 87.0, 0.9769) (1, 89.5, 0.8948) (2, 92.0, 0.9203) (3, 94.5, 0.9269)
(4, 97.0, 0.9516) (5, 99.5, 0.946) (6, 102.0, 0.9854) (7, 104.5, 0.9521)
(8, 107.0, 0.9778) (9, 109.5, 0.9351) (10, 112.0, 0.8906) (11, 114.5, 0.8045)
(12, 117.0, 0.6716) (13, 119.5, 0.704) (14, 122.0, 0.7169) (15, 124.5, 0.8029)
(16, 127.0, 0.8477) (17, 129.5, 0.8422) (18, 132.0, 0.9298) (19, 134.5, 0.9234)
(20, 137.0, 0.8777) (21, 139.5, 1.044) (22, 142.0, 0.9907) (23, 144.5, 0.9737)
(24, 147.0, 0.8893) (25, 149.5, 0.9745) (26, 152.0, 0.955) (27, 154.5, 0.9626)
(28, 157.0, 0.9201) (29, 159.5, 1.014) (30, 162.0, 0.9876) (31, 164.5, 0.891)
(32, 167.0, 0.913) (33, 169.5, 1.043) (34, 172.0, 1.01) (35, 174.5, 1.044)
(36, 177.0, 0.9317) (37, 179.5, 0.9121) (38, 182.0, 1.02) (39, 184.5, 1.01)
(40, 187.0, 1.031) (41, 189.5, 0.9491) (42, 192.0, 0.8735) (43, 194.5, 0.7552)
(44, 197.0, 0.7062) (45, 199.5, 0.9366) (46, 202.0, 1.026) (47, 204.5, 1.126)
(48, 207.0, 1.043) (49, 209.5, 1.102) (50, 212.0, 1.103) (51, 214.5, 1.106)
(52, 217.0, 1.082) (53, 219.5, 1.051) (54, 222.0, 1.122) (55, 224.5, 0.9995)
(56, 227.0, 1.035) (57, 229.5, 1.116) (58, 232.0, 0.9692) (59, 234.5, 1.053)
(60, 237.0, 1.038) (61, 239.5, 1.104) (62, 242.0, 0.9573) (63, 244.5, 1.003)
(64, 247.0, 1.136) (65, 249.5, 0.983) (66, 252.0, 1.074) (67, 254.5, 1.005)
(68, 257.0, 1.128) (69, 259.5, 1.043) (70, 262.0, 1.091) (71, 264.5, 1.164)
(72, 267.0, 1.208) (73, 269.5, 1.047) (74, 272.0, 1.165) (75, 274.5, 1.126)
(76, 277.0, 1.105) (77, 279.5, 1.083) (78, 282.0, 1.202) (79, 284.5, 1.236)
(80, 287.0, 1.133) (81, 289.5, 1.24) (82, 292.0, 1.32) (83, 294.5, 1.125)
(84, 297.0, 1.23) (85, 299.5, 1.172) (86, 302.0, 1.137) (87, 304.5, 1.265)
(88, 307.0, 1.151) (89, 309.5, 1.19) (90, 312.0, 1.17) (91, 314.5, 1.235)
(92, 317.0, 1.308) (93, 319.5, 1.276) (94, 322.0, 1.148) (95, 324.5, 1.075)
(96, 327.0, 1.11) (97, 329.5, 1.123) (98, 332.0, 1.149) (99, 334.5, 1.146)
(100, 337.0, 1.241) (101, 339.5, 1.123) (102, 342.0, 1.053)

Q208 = 1.24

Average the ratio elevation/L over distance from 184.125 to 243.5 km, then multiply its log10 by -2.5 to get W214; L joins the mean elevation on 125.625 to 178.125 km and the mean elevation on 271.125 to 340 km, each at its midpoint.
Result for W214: 0.03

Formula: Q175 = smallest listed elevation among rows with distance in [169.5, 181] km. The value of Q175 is 0.9121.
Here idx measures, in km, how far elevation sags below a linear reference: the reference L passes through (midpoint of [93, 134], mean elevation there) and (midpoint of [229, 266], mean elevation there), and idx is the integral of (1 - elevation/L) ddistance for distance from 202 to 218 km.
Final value -1.3 km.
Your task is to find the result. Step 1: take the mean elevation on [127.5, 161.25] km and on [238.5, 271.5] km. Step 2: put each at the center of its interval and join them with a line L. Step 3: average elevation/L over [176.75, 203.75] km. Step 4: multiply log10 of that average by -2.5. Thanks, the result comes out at 0.08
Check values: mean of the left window 0.944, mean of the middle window 0.926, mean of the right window 1.07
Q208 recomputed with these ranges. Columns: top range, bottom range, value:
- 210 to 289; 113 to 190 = 1.18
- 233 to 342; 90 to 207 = 1.23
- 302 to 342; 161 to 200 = 1.25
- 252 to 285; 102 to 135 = 1.32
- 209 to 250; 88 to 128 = 1.21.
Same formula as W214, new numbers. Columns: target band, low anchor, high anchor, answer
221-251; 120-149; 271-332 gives 0.02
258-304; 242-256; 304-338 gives -0.06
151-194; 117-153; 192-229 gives -0.02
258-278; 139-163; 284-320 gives 0.04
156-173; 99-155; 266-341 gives -0.02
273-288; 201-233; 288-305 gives 0.03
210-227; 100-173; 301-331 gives -0.04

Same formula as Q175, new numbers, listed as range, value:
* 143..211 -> 0.7062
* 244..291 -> 0.983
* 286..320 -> 1.125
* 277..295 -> 1.083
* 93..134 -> 0.6716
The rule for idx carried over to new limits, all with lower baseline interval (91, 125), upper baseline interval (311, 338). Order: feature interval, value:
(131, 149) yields -0.61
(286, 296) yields -0.66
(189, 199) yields 1.75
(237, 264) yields 0.49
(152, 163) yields -0.31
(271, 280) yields -0.10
